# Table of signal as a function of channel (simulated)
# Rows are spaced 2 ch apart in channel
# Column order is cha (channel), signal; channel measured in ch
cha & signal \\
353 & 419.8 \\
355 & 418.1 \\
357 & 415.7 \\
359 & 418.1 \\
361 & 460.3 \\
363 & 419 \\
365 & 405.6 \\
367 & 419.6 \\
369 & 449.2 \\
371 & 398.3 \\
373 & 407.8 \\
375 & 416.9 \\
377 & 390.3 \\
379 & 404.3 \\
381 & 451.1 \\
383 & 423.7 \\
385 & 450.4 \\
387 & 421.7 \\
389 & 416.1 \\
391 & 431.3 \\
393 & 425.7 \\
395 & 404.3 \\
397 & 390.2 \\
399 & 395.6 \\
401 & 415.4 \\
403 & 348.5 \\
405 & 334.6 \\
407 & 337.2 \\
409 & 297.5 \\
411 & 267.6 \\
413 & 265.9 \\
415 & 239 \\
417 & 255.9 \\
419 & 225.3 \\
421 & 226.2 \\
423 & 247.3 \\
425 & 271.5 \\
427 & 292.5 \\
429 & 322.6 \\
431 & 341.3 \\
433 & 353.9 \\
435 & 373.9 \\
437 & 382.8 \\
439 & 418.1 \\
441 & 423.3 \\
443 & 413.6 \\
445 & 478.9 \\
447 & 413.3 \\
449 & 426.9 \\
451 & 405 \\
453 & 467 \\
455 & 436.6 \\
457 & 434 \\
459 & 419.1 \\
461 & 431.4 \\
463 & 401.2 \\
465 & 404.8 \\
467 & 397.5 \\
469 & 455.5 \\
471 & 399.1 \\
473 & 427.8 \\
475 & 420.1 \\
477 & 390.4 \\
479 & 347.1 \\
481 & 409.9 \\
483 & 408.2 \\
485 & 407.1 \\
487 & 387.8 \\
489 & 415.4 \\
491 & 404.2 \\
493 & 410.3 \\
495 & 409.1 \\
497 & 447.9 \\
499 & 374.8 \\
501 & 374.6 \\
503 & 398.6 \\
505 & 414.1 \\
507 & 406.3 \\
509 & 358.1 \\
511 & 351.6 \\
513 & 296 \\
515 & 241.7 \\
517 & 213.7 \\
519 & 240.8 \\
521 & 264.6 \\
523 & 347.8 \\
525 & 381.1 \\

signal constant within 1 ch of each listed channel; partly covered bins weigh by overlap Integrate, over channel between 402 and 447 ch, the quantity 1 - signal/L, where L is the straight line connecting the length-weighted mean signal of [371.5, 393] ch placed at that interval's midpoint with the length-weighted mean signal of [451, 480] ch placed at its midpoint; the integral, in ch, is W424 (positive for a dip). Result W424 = 10.0 ch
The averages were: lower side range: 421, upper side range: 416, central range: 326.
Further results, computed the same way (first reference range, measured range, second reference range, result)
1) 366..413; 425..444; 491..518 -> 0.8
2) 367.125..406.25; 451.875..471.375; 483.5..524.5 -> -2.5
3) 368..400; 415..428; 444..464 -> 5.3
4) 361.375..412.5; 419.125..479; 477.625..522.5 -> -1.3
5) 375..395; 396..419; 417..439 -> 2.9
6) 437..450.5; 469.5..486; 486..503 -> 0.3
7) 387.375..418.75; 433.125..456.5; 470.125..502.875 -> -2.8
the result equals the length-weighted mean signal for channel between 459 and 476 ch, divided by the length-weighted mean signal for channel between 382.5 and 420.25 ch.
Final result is 1.2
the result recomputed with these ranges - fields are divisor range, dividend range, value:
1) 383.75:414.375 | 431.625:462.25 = 1.12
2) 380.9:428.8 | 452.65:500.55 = 1.21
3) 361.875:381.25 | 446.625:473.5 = 1.02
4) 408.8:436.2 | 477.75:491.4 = 1.39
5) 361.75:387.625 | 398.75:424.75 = 0.70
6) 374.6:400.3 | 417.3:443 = 0.78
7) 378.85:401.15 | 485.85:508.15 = 0.96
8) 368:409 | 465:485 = 1.01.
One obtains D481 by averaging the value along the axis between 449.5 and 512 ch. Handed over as 407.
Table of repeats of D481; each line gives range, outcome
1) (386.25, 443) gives 341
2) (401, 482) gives 366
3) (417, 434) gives 283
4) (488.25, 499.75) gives 411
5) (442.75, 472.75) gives 426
